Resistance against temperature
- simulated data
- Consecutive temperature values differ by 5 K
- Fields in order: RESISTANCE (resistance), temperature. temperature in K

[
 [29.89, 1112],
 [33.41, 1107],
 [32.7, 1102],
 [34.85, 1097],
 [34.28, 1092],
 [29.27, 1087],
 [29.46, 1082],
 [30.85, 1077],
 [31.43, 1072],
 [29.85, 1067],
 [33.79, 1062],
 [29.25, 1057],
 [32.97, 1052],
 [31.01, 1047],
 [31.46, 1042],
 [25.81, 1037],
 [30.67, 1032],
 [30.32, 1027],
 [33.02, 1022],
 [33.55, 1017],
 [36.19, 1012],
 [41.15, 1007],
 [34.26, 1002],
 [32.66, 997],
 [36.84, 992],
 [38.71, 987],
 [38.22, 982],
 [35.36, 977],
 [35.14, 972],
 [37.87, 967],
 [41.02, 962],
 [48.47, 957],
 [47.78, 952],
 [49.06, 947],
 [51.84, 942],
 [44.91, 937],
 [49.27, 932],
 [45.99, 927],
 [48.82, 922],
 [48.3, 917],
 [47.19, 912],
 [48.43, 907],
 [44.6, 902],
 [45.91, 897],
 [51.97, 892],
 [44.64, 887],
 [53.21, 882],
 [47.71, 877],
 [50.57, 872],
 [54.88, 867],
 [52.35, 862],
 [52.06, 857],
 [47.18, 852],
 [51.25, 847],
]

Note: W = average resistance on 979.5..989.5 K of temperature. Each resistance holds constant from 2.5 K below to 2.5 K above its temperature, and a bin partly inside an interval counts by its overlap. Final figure 38.5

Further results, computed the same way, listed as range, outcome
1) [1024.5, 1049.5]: 29.9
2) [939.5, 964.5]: 47.6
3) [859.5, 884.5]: 51.7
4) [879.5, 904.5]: 48.1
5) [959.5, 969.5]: 39.4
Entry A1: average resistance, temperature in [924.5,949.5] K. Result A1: 48.2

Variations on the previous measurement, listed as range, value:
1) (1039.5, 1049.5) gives 31.2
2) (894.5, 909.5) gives 46.3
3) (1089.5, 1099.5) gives 34.6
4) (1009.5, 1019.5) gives 34.9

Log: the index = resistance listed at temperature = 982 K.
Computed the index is 38.22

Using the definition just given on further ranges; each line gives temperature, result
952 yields 47.78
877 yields 47.71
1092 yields 34.28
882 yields 53.21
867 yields 54.88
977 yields 35.36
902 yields 44.6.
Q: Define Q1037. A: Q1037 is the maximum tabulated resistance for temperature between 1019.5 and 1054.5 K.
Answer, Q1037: 33.02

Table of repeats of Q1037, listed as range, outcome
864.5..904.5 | 54.88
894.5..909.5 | 48.43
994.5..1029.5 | 41.15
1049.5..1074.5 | 33.79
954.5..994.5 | 48.47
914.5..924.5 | 48.82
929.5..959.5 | 51.84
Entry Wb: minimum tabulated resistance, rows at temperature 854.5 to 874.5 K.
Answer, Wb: 50.57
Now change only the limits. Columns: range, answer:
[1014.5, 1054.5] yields 25.81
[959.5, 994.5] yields 35.14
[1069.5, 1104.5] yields 29.27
